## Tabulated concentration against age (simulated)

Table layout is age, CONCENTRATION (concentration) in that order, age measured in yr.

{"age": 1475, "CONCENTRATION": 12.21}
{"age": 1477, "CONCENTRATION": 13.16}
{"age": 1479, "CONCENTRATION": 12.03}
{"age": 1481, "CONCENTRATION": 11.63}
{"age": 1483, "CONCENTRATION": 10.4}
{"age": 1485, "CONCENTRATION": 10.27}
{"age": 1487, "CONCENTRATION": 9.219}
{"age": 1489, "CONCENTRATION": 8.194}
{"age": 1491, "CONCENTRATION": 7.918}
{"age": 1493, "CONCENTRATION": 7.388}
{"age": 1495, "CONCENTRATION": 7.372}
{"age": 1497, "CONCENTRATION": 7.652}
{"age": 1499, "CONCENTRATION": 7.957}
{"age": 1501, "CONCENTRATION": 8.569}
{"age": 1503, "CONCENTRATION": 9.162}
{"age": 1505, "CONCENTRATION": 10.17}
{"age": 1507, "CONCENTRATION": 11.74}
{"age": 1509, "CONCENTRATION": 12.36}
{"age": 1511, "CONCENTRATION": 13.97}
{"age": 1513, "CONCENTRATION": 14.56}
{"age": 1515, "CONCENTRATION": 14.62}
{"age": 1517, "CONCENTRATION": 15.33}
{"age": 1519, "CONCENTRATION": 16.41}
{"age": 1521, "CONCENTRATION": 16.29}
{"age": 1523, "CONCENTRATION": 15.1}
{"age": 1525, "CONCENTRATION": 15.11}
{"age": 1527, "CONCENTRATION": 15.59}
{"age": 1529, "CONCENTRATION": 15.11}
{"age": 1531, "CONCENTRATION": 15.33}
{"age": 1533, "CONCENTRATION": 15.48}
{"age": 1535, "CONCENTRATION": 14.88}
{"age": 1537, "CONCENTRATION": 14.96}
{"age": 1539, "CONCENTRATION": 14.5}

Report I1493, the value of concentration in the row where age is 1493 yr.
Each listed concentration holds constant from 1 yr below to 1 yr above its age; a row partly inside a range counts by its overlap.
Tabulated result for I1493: 7.388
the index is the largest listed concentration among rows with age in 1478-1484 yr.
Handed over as 12.03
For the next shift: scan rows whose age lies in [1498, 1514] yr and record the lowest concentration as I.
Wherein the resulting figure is 7.957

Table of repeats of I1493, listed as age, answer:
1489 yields 8.194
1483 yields 10.4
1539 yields 14.5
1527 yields 15.59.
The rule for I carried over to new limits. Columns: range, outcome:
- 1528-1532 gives 15.11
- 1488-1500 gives 7.372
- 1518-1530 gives 15.1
